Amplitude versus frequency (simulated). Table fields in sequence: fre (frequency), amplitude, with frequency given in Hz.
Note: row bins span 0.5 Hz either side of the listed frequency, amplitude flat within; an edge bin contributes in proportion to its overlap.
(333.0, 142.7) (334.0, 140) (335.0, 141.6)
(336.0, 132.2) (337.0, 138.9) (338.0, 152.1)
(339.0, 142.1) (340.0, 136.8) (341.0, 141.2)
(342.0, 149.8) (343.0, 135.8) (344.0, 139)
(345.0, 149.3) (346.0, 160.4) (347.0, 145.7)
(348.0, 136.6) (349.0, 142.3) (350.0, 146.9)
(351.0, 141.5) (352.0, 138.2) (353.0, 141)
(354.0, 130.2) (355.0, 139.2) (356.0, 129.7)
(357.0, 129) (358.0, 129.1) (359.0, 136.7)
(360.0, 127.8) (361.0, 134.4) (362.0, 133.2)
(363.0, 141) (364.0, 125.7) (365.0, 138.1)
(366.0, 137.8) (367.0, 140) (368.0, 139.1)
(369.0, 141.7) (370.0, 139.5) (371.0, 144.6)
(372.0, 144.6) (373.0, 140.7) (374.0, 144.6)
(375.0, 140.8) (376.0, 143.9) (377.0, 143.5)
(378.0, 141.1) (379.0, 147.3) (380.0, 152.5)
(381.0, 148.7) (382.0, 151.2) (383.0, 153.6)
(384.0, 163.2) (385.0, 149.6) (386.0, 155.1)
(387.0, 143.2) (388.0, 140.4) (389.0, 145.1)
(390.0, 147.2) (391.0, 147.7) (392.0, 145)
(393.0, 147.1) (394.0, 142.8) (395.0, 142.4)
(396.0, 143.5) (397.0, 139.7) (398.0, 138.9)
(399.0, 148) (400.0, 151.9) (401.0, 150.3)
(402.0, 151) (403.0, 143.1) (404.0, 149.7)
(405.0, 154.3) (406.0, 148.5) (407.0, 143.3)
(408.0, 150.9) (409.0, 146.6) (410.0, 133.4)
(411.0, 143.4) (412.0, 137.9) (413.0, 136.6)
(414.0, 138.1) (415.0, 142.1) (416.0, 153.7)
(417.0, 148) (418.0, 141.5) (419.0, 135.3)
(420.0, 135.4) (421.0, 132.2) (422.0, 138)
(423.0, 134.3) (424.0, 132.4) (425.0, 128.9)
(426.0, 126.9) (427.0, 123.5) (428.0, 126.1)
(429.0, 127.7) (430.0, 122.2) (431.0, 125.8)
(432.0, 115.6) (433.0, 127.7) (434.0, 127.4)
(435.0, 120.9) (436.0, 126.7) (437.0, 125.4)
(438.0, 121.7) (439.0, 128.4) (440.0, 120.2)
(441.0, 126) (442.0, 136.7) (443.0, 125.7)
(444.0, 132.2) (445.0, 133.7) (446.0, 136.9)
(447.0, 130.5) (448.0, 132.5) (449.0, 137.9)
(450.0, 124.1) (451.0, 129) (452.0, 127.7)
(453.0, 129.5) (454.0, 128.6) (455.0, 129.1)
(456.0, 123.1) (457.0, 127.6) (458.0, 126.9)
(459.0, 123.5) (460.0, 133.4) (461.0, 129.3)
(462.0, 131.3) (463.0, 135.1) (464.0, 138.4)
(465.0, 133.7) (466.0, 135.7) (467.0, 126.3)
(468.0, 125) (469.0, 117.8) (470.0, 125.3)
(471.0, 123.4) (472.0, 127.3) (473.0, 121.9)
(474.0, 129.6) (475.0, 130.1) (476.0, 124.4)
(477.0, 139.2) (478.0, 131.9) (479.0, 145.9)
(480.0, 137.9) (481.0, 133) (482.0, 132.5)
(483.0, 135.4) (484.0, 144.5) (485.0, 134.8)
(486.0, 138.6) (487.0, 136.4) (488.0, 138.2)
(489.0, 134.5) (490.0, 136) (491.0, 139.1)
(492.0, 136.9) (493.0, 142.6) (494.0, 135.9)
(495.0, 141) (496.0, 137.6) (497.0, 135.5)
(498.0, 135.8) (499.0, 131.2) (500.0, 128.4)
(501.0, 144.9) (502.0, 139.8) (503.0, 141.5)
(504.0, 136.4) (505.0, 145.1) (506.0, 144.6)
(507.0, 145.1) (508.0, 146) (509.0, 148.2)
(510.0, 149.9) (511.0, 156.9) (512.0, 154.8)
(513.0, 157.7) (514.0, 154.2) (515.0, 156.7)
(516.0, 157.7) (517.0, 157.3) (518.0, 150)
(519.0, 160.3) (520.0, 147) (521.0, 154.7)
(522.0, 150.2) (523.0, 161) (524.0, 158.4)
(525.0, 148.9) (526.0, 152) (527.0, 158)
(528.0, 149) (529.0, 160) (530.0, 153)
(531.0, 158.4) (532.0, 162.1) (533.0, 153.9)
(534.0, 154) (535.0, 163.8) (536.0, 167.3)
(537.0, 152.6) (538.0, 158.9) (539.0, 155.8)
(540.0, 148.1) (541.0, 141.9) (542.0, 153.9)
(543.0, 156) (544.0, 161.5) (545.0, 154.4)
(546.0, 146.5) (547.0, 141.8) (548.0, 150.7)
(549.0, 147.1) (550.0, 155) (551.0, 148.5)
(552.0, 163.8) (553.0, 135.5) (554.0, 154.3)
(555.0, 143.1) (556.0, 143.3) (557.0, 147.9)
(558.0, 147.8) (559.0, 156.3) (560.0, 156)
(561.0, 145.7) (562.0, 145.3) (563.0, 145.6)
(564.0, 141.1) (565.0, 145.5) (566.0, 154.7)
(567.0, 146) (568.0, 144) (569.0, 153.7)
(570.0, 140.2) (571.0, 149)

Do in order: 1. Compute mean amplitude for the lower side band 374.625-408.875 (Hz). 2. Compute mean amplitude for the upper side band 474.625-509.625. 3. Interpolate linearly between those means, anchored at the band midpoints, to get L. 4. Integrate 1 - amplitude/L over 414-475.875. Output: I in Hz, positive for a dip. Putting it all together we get 5.5 Hz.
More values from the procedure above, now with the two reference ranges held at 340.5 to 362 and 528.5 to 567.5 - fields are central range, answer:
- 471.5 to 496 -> 2.0 Hz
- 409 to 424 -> 0.4 Hz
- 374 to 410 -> -1.3 Hz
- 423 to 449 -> 3.0 Hz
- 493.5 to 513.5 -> 0.8 Hz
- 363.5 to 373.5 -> 0.1 Hz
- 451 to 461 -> 1.2 Hz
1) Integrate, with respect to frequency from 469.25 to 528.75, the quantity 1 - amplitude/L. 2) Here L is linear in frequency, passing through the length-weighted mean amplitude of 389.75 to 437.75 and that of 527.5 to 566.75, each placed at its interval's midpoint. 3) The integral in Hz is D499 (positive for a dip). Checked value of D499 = 1.9 Hz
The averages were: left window 138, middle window 142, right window 152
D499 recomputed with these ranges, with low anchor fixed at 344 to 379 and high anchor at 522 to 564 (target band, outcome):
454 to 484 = 3.4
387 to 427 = 0.1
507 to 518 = -0.2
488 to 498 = 0.8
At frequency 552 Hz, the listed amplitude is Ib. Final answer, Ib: 163.8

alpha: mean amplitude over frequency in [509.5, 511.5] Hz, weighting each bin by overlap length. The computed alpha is 153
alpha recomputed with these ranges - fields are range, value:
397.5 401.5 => 147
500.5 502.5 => 142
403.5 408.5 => 149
